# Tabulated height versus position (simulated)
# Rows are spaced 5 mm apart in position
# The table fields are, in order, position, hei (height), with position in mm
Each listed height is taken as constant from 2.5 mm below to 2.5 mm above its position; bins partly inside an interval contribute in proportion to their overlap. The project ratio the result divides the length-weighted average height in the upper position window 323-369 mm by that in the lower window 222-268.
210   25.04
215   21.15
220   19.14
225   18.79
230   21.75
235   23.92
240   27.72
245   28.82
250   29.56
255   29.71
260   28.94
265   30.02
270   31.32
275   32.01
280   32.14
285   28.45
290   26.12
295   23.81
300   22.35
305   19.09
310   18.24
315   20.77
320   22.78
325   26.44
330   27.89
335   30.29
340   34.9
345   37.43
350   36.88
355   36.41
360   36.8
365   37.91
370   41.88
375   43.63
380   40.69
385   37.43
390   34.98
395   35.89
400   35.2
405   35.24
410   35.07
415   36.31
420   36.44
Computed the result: 1.29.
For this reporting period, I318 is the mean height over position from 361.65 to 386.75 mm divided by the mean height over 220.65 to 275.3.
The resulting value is 1.49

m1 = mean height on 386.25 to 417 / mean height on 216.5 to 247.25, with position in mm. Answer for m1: 1.5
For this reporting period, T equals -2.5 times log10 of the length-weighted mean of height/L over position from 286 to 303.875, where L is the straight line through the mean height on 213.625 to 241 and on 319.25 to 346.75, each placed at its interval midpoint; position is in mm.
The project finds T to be 0.13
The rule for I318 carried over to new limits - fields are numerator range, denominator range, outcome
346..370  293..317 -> 1.81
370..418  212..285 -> 1.39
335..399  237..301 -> 1.31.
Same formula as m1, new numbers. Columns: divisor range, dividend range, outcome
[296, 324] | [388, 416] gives 1.68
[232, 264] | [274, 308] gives 0.92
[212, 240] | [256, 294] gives 1.37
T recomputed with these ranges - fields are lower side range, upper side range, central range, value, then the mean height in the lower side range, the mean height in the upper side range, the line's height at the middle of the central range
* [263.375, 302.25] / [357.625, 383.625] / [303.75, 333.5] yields 0.40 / 28.3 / 40.1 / 33.1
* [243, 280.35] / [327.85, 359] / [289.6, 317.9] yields 0.44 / 30.2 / 34.2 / 32.3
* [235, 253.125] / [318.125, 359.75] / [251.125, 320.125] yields 0.13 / 28.1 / 32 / 29.8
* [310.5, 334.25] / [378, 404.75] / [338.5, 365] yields -0.23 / 24.4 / 36.6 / 29.6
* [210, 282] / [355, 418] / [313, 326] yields 0.37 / 26.7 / 37.5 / 32.4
